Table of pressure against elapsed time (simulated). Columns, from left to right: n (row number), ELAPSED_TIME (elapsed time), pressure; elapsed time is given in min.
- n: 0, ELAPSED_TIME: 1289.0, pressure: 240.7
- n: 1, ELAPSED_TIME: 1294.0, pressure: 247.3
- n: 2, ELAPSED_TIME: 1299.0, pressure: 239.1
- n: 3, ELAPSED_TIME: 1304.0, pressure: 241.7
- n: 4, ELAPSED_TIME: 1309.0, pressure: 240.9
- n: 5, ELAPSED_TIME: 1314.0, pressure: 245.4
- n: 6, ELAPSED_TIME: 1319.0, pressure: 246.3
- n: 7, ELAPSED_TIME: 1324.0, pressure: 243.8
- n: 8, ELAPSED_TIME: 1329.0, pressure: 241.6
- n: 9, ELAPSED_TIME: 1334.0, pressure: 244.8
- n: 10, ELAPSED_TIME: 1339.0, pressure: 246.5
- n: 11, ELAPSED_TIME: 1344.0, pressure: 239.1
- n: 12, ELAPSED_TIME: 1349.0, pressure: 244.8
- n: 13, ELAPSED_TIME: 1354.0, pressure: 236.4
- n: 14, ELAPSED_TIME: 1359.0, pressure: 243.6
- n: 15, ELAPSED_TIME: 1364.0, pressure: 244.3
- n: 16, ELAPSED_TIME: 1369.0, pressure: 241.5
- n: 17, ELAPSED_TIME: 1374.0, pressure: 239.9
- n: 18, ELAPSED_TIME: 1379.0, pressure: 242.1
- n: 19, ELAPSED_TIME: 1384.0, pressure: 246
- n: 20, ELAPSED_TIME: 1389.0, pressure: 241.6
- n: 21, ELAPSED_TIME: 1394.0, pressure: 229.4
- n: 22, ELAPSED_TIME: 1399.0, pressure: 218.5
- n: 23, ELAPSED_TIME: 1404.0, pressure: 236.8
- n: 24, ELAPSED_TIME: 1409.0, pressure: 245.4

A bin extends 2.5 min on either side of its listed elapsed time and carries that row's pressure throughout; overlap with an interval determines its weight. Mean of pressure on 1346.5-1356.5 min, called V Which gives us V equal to 241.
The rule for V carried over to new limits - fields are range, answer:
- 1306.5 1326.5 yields 244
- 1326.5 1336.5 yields 243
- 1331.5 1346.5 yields 243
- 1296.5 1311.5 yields 241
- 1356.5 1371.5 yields 243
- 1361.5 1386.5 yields 243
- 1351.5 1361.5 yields 240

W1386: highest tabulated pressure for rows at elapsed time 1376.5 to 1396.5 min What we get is 246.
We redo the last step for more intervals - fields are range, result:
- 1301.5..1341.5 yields 246.5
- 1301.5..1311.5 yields 241.7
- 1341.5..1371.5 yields 244.8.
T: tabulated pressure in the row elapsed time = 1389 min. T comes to 241.6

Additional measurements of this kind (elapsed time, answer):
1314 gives 245.4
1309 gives 240.9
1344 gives 239.1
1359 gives 243.6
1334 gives 244.8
